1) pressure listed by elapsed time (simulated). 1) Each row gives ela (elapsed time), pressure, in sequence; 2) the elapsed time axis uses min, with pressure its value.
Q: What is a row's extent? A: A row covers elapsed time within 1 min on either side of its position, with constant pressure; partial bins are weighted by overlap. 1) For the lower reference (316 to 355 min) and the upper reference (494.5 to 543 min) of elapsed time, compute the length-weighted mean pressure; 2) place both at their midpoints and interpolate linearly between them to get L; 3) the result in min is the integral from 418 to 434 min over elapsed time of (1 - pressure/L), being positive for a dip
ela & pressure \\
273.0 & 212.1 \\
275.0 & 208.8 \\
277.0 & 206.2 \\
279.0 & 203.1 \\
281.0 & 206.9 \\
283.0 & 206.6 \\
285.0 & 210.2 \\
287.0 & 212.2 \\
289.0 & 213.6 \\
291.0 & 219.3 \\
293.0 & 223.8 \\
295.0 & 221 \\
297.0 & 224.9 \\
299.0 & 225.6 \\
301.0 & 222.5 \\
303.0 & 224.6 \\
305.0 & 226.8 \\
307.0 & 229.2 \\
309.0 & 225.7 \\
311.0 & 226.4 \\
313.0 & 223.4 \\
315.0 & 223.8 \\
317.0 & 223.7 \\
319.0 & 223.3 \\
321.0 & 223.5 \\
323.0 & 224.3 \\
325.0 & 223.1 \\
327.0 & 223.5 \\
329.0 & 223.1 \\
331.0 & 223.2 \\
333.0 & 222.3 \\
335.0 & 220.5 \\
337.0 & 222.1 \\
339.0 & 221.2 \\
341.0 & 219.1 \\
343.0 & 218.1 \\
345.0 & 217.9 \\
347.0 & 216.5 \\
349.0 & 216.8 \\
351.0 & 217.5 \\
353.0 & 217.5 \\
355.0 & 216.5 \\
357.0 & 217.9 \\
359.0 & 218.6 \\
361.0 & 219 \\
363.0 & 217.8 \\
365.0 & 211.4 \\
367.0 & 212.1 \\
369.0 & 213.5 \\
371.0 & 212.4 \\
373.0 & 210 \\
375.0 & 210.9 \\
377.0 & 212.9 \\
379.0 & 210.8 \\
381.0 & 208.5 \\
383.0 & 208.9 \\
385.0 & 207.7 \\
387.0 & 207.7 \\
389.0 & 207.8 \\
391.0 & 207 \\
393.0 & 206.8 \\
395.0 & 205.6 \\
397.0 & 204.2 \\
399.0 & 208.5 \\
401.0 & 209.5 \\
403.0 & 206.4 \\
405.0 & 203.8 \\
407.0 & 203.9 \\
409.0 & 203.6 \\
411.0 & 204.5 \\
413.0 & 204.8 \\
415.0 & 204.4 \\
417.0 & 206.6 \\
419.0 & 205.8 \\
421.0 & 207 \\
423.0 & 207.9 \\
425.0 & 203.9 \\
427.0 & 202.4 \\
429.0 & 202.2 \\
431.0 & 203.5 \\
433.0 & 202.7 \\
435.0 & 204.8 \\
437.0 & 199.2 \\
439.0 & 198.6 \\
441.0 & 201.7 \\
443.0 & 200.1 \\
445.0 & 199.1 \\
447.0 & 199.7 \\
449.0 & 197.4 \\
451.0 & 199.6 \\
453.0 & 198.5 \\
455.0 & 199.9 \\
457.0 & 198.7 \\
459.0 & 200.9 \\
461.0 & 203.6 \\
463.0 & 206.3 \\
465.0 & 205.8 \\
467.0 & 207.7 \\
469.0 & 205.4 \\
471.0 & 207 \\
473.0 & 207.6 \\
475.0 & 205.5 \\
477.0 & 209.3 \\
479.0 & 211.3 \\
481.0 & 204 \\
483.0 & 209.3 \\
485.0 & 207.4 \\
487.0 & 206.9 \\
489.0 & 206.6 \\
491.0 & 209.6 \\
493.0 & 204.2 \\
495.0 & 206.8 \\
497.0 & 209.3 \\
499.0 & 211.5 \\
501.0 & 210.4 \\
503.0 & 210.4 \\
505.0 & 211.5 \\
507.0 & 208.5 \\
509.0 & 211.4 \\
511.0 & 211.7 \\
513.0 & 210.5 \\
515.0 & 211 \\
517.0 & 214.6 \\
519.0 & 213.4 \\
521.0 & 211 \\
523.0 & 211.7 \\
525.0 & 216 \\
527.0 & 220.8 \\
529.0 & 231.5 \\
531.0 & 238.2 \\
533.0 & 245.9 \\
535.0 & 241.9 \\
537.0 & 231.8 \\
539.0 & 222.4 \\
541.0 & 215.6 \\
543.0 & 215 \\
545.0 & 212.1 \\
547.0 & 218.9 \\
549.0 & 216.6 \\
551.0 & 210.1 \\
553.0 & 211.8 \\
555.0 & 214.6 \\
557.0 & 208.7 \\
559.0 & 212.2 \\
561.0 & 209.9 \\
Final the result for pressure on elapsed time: 1.1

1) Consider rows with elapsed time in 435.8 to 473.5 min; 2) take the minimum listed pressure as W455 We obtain 197.4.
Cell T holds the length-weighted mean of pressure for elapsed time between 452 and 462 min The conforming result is 200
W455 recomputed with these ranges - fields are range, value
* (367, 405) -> 203.8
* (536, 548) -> 212.1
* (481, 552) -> 204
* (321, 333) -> 222.3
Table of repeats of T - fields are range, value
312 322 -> 224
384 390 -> 208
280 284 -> 207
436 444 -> 200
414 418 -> 206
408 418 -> 205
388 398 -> 206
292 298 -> 223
